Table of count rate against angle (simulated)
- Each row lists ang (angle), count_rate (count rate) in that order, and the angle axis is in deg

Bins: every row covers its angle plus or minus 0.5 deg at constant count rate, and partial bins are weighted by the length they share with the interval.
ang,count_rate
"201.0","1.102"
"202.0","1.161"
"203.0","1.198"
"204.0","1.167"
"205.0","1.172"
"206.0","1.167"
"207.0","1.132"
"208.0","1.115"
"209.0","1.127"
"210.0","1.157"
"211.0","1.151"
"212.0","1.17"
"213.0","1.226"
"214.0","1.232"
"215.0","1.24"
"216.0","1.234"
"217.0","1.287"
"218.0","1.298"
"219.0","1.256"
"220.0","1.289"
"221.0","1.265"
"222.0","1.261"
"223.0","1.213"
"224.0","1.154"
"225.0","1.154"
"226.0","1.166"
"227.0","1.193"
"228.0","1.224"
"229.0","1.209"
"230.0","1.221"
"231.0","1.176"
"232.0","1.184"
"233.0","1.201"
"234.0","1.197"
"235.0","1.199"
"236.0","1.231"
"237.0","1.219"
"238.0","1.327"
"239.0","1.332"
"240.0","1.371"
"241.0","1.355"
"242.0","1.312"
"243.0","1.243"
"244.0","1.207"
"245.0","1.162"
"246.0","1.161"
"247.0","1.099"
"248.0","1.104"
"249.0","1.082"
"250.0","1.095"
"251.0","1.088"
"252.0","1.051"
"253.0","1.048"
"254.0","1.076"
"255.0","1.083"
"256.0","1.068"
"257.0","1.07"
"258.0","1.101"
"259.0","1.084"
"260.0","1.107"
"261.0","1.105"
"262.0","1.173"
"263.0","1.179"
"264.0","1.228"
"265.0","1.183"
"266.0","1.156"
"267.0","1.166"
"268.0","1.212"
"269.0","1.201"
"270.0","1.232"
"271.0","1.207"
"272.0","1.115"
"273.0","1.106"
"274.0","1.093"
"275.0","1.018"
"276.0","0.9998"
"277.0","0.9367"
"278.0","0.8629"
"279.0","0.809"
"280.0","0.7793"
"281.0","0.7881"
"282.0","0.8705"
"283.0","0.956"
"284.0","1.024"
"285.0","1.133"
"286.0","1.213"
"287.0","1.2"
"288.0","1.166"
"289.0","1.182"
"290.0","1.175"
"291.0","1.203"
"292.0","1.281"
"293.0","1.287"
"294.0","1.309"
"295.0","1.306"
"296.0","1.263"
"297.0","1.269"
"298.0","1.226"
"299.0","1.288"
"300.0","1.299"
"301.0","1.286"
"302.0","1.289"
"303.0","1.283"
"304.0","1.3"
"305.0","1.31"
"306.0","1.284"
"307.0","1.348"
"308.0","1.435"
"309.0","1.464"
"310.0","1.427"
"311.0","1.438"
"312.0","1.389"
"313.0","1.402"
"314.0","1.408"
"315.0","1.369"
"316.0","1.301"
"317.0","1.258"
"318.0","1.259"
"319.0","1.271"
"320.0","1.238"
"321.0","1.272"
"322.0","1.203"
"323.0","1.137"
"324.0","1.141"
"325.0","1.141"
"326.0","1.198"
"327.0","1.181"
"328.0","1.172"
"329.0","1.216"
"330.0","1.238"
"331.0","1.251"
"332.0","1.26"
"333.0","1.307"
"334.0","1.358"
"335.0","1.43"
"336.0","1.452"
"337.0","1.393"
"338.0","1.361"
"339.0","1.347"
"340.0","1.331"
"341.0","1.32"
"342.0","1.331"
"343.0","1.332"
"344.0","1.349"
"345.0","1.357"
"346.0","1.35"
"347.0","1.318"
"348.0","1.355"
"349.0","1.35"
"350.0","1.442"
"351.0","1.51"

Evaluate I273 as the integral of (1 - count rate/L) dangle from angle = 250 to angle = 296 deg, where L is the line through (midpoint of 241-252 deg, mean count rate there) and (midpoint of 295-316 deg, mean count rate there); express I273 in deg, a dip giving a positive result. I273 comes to 5.0 deg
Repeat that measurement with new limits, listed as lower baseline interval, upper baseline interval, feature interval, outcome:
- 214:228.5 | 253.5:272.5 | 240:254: 0.23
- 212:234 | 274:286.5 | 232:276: -3.54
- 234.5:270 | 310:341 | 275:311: 1.75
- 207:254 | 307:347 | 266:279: 1.67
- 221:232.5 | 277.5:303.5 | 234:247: -0.70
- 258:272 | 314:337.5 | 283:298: 0.03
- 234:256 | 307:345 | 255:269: 0.78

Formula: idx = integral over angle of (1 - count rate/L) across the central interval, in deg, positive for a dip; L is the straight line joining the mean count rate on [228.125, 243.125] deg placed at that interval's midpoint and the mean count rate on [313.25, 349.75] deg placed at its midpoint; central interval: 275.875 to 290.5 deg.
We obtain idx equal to 3.06 deg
